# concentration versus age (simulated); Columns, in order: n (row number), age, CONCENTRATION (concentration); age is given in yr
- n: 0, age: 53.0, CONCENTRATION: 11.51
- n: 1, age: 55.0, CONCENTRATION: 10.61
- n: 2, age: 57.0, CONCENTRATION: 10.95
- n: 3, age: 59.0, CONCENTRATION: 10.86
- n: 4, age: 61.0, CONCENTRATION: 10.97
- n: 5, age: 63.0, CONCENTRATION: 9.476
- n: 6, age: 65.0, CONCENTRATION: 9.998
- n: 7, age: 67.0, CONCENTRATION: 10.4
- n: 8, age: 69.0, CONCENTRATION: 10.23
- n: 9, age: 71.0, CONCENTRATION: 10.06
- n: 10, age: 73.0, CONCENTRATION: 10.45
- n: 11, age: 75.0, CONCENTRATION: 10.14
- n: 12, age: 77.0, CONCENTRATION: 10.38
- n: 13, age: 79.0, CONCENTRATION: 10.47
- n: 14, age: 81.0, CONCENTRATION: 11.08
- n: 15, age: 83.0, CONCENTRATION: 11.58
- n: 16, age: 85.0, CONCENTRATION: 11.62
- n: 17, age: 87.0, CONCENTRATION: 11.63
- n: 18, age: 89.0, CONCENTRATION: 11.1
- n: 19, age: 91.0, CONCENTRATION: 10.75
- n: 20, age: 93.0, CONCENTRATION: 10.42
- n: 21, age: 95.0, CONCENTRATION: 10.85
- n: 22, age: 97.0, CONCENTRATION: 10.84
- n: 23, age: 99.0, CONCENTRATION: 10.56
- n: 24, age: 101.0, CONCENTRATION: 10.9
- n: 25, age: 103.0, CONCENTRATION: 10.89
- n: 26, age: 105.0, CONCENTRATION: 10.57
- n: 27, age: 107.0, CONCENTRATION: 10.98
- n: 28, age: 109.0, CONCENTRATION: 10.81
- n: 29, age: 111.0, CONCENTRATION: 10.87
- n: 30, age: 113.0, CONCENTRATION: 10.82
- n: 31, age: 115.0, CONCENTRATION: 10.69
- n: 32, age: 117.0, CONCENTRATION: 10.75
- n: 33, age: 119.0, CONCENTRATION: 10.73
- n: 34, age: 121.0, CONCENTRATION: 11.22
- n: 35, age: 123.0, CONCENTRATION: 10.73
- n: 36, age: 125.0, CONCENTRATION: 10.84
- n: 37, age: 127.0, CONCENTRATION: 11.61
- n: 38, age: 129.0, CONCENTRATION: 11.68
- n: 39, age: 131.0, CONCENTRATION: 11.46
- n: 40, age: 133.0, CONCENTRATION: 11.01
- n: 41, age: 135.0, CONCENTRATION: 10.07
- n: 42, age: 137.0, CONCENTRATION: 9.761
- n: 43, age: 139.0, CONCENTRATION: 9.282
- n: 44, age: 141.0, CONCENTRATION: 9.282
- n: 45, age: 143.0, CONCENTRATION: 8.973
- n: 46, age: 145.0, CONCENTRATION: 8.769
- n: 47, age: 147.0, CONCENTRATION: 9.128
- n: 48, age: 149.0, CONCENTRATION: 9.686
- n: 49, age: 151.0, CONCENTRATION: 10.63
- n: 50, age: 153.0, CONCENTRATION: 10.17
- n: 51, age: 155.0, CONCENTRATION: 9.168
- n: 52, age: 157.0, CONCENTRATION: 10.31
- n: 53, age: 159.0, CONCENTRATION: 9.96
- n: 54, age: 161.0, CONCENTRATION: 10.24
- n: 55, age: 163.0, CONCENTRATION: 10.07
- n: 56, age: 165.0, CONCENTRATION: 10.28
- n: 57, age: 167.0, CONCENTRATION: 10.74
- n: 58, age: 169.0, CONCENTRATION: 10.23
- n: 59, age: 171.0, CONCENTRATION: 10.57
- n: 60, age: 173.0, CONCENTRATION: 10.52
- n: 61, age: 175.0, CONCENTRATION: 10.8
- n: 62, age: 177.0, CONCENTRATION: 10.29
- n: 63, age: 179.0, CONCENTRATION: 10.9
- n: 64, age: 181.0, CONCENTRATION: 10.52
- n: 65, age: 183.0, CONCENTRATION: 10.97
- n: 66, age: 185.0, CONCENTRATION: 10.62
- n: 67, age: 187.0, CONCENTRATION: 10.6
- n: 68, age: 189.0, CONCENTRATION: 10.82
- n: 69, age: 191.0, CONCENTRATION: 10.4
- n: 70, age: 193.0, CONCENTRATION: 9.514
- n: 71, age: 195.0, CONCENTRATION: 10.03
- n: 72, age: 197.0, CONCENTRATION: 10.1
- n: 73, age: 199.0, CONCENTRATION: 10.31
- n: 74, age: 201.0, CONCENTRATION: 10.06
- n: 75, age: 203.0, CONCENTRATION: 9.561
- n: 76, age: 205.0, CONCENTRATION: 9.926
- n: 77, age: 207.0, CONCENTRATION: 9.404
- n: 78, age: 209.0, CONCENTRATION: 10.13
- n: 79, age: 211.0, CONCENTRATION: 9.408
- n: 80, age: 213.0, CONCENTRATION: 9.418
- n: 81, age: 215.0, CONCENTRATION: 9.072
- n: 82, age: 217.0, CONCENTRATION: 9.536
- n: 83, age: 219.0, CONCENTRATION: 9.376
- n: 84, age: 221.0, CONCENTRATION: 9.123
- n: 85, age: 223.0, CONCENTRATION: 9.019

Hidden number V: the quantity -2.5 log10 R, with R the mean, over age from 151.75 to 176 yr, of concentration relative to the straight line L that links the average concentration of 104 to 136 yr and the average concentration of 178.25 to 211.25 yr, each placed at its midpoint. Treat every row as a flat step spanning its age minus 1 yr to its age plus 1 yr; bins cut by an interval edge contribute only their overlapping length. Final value 0.03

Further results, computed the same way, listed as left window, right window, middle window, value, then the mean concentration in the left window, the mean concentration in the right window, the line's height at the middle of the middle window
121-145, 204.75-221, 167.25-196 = -0.07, 10.4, 9.49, 9.84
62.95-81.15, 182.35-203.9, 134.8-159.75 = 0.07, 10.3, 10.3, 10.3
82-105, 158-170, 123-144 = 0.02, 11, 10.3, 10.6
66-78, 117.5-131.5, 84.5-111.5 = -0.02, 10.3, 11.2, 10.7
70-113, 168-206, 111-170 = 0.03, 10.8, 10.4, 10.6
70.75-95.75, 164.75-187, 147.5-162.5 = 0.07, 10.8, 10.6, 10.6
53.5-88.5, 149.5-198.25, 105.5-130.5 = -0.05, 10.7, 10.3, 10.5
